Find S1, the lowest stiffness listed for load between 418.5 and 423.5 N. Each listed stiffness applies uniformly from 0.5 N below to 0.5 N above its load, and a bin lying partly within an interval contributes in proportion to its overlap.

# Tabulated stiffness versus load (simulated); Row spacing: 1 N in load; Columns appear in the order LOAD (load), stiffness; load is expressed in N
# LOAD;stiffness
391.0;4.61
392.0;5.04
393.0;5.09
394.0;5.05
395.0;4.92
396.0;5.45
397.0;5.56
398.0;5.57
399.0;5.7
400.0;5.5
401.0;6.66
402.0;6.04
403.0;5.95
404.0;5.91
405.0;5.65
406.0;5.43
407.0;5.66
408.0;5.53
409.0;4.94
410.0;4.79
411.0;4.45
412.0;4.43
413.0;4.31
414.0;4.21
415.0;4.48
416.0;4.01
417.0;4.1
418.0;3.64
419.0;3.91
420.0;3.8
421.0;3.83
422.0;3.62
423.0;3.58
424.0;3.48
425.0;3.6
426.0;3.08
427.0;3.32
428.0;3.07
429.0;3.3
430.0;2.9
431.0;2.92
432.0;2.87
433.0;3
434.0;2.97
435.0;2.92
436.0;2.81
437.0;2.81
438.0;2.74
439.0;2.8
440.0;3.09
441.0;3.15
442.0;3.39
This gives 3.58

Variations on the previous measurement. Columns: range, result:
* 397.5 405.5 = 5.5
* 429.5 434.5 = 2.87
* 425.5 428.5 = 3.07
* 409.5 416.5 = 4.01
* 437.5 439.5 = 2.74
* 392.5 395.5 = 4.92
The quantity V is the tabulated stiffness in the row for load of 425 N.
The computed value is 3.6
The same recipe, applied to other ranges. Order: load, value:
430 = 2.9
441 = 3.15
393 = 5.09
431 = 2.92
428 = 3.07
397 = 5.56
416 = 4.01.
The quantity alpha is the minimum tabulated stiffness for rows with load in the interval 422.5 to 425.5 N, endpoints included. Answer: 3.48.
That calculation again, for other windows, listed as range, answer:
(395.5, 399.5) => 5.45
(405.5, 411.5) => 4.45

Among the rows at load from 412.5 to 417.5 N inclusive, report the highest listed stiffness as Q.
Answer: 4.48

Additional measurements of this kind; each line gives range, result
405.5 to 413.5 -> 5.66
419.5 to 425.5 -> 3.83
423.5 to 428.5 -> 3.6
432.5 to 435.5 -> 3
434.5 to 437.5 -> 2.92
